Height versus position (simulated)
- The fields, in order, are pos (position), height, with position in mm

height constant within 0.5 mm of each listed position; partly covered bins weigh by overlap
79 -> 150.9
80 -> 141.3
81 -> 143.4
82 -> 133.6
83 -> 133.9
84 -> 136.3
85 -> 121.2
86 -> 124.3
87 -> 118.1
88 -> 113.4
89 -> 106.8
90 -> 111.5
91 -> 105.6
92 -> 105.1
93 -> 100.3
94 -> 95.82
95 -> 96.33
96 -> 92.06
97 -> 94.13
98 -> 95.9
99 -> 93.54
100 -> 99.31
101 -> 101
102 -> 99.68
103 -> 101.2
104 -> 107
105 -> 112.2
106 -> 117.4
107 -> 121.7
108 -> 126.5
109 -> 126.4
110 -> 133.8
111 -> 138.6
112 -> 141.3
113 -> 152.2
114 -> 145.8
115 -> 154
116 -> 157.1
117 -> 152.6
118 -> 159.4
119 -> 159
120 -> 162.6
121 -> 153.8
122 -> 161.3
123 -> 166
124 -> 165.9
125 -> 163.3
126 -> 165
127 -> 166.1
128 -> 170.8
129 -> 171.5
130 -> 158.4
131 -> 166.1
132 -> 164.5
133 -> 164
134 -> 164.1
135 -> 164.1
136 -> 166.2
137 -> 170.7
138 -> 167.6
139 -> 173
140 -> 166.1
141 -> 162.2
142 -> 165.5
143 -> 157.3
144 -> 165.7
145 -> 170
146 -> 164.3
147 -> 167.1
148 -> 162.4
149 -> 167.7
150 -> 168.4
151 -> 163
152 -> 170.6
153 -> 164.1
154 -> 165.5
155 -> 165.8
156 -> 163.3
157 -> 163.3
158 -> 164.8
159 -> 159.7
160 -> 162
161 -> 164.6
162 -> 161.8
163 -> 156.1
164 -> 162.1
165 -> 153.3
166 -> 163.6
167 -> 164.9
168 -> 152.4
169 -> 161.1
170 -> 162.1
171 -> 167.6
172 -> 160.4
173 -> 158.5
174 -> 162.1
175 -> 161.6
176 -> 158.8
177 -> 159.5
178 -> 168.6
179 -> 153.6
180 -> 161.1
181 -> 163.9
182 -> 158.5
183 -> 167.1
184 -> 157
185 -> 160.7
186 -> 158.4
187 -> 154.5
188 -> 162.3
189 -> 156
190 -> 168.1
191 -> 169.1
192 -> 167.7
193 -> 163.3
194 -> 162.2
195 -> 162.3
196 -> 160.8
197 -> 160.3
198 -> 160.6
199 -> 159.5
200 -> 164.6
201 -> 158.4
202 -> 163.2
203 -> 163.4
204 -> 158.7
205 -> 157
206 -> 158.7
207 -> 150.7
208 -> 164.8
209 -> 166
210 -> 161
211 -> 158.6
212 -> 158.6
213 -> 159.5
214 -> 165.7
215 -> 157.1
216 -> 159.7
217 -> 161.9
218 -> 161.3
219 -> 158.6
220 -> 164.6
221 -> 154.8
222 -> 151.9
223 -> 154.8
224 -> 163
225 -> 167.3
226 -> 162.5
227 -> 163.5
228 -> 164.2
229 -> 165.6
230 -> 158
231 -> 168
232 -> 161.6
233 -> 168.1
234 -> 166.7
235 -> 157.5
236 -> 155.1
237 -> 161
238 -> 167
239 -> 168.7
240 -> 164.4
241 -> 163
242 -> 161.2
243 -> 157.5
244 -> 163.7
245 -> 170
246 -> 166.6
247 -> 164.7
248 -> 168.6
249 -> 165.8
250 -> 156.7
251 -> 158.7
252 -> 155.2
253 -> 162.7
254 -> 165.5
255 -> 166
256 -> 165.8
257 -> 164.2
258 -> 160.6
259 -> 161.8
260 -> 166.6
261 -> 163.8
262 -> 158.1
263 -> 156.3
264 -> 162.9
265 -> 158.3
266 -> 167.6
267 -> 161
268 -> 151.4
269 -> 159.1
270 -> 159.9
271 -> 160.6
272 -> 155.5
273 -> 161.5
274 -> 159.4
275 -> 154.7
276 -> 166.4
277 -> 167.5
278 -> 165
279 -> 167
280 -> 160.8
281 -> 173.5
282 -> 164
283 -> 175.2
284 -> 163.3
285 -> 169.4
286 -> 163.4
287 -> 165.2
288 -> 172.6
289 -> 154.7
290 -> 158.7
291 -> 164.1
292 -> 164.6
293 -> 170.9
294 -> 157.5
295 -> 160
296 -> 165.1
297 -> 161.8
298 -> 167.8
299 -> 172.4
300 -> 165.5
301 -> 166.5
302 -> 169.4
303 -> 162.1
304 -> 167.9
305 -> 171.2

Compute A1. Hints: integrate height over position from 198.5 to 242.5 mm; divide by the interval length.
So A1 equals 161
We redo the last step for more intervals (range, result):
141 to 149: 165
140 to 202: 162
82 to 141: 137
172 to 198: 161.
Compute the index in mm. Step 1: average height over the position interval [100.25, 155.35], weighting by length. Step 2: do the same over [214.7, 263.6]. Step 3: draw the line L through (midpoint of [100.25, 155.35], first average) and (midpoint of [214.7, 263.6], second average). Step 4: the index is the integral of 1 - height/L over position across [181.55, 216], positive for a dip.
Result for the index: -0.4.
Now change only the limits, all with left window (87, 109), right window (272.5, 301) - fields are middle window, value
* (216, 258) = -3.8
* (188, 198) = -2.1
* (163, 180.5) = -4.4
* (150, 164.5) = -4.6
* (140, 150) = -3.7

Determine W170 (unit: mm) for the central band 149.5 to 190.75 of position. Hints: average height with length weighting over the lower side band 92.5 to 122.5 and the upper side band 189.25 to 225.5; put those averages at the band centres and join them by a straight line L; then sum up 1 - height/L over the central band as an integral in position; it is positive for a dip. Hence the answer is -4.0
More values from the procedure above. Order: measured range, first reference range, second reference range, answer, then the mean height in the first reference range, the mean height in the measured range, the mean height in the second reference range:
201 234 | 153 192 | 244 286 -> 0.2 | 162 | 161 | 163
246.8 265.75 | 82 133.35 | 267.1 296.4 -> -0.4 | 132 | 162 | 163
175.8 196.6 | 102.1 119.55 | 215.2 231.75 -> -1.2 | 135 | 162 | 161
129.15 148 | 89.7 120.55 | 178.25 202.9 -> -3.9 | 121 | 165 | 161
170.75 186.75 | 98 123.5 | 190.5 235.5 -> -0.9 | 133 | 161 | 161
